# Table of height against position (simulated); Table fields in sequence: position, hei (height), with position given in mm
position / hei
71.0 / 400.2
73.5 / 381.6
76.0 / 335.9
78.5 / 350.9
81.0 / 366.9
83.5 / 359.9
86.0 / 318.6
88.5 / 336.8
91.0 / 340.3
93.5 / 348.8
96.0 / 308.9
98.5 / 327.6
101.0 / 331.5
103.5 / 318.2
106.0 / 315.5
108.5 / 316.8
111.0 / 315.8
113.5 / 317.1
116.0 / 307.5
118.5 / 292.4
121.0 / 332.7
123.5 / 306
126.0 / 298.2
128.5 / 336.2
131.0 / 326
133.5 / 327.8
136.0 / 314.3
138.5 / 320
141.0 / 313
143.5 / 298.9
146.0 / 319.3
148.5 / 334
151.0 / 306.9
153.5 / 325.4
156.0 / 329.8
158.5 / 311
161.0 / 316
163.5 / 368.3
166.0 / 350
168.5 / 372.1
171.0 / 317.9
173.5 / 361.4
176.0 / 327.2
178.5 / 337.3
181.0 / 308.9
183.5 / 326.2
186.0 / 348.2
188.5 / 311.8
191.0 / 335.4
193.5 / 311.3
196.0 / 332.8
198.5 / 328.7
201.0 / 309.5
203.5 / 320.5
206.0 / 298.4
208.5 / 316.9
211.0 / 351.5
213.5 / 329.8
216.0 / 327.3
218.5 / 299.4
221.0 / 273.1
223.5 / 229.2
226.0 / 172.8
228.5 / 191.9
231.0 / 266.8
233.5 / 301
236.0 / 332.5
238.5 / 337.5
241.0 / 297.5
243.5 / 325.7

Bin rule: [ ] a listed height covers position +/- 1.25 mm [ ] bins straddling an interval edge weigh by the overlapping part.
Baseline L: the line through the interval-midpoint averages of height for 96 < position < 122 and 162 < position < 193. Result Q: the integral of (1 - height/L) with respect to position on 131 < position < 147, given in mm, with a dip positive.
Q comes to 0.5 mm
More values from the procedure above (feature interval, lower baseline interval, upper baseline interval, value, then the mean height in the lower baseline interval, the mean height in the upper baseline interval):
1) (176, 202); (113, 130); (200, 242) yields -2.4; 313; 291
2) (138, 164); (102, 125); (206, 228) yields -1.5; 314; 285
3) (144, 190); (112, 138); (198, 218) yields -1.8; 316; 322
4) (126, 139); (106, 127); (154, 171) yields -0.1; 311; 339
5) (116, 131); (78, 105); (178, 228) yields 0.6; 337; 306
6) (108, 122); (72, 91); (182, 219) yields 1.2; 350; 324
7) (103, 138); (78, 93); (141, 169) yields 2.2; 345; 328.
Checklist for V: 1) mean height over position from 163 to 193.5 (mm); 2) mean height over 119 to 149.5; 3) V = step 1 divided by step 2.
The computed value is 1.06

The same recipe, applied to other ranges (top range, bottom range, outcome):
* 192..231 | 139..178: 0.89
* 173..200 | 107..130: 1.05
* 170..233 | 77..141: 0.94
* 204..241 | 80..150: 0.89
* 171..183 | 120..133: 1.04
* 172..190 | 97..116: 1.04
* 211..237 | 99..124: 0.87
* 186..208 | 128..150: 1.00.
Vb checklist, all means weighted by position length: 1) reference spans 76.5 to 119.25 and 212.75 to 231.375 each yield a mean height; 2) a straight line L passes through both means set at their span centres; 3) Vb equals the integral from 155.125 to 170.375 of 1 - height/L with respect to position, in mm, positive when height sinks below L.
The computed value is -2.5 mm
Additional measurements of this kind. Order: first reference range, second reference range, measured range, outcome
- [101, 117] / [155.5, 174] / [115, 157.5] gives 1.45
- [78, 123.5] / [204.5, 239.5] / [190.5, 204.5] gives -1.27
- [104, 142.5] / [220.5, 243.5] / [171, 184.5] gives -1.76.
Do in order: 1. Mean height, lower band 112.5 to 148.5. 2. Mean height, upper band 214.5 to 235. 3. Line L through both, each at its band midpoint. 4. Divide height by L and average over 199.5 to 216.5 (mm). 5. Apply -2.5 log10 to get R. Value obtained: -0.193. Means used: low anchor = 316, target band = 322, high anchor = 259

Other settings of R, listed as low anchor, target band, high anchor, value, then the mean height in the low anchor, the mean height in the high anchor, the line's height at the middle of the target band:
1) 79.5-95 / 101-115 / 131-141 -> 0.06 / 345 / 320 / 334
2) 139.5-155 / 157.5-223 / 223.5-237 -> -0.16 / 317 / 249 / 282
